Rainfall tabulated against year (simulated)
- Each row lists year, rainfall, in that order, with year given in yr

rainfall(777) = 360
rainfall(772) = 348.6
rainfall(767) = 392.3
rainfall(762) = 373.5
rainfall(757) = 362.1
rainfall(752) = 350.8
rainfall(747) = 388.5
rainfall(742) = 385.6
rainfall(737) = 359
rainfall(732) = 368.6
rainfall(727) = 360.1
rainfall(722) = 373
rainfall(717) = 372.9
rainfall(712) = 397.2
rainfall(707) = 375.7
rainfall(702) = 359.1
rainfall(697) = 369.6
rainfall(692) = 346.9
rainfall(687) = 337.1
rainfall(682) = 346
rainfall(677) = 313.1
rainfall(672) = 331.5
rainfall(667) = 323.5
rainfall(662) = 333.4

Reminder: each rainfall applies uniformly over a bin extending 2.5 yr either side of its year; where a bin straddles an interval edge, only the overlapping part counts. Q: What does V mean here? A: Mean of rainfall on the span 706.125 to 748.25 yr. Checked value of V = 375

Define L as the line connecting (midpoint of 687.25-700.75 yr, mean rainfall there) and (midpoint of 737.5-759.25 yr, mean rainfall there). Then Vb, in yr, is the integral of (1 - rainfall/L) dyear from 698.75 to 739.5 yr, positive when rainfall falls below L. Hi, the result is -1.0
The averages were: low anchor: 355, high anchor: 371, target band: 371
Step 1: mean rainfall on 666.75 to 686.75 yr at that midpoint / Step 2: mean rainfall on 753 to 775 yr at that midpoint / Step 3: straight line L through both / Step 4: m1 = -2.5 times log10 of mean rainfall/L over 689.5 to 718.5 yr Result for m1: -0.09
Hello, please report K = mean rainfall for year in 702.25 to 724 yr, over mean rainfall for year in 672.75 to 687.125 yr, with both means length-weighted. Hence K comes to 1.1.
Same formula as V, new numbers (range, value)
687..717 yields 367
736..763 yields 370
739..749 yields 386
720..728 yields 367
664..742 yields 356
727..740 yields 364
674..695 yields 336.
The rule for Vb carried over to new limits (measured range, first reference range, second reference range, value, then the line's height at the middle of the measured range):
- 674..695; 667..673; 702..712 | 0.7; 347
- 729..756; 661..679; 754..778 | -1.0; 357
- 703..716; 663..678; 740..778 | -1.4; 345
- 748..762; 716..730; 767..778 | 0.1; 364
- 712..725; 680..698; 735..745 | -0.5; 363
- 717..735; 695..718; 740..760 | 0.3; 373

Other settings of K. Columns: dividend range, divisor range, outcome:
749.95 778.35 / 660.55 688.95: 1.10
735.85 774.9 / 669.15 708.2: 1.07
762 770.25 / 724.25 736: 1.05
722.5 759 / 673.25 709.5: 1.05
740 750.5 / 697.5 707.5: 1.05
